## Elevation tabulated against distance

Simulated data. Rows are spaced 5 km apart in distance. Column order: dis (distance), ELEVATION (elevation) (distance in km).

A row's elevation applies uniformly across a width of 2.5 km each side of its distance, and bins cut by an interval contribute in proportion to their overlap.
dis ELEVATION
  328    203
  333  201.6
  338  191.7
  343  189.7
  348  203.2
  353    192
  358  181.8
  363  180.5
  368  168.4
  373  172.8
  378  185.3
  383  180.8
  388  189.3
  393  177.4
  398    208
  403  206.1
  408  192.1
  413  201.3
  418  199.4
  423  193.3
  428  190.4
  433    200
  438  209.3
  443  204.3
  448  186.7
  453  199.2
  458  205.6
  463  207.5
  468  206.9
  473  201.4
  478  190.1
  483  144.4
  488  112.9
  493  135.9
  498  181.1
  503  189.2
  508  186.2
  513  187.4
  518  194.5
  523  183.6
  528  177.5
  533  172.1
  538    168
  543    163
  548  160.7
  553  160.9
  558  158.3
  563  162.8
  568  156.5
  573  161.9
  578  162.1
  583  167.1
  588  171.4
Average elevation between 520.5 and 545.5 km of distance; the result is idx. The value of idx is 173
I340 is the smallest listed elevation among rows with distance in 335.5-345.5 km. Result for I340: 189.7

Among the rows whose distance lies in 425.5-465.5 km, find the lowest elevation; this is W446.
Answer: 186.7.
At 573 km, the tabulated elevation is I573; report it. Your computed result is 161.9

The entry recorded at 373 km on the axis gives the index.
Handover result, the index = 172.8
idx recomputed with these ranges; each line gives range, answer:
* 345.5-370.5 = 185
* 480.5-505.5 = 153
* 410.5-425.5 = 198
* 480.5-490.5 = 129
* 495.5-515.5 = 186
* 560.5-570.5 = 160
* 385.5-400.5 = 192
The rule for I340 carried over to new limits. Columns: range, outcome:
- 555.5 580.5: 156.5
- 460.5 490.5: 112.9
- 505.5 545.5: 163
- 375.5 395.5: 177.4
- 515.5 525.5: 183.6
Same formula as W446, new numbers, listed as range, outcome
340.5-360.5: 181.8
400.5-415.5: 192.1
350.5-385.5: 168.4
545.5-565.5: 158.3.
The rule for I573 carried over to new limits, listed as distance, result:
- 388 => 189.3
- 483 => 144.4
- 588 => 171.4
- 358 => 181.8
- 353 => 192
